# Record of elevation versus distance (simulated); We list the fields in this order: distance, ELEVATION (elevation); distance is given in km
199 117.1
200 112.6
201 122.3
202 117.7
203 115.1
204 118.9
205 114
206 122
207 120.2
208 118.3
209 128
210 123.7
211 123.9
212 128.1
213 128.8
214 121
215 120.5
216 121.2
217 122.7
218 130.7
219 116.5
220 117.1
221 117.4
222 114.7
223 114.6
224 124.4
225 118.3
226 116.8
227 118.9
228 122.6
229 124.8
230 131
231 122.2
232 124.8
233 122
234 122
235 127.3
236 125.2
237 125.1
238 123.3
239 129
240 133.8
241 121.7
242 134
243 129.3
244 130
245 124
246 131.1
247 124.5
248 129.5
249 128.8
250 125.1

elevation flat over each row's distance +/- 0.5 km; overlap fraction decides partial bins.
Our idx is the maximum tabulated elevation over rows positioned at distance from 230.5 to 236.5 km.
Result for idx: 127.3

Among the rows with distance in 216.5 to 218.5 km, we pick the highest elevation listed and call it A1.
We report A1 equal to 130.7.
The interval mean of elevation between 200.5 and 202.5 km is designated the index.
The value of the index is 120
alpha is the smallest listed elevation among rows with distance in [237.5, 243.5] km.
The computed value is 121.7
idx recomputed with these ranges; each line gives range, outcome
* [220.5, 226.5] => 124.4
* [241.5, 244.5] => 134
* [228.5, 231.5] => 131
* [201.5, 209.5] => 128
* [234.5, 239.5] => 129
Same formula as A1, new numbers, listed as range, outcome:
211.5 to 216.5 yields 128.8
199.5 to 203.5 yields 122.3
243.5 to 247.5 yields 131.1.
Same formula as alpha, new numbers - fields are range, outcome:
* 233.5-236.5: 122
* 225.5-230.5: 116.8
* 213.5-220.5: 116.5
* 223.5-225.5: 118.3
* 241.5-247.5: 124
